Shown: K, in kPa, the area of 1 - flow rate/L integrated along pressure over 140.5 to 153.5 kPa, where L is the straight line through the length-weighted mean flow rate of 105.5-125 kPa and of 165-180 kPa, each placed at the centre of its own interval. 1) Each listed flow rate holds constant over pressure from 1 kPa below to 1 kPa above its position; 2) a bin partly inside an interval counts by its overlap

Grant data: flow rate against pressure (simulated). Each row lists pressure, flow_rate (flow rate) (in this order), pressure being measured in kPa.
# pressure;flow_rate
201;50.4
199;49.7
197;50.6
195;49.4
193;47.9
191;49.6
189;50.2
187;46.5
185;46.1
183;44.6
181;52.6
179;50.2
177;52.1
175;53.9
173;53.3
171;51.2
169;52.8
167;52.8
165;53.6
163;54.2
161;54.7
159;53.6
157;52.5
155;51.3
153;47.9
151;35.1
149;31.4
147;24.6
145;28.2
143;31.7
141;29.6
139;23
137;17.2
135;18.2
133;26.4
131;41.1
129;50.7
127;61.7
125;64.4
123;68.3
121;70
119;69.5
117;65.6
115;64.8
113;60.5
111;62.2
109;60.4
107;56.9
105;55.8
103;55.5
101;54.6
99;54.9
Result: 5.72 kPa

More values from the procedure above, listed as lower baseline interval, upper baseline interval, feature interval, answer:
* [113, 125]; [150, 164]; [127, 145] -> 8.5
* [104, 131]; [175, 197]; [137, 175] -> 7.8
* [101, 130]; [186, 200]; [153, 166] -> 0.4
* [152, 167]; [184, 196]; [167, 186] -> -0.3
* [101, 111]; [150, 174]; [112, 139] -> 2.1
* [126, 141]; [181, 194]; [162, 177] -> -3.4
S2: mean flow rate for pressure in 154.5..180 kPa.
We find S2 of 52.8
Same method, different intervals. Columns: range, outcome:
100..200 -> 49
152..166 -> 52.5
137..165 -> 39.5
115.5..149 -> 43.1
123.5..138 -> 40.9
